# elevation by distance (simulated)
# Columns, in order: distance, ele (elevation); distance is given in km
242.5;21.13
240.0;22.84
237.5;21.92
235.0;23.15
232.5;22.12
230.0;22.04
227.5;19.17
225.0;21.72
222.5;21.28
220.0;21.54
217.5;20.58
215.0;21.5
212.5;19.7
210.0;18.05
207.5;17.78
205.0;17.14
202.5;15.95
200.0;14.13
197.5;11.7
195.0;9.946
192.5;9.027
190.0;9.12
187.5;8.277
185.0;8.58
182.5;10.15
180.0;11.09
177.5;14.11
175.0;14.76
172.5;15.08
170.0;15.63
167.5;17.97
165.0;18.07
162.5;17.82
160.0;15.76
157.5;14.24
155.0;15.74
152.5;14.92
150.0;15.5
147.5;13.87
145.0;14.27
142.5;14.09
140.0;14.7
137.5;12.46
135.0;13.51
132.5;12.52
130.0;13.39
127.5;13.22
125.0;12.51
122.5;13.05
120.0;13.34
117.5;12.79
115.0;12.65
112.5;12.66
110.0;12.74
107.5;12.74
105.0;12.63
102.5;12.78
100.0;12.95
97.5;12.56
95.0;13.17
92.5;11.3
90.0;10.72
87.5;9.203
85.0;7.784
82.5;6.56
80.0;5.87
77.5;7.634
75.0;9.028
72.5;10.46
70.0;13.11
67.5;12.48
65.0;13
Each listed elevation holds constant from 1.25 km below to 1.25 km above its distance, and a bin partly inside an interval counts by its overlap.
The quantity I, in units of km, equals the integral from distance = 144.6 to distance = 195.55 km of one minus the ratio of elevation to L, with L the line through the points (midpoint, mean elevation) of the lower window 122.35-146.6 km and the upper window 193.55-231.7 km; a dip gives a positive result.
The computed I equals 6.0 km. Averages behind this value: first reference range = 13.4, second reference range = 18.1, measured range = 13.6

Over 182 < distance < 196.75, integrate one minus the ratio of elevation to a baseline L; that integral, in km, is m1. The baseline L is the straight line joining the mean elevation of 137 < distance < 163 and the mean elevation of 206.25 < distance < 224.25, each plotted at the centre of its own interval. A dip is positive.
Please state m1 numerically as 7.20 km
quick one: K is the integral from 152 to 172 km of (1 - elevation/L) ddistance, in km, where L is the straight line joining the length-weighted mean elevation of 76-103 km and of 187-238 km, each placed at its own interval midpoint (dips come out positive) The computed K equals -2.6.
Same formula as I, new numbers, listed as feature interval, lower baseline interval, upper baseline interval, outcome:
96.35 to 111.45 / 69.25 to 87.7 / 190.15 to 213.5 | -4.56 km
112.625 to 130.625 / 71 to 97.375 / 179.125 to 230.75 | -2.66 km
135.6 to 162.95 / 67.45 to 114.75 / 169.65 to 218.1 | -4.51 km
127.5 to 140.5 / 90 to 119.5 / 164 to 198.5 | -0.77 km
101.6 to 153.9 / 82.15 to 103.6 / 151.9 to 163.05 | 0.26 km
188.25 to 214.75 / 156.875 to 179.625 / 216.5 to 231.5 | 6.53 km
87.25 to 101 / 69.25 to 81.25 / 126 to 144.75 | -1.78 km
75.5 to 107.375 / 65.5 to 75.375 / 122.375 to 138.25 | 4.73 km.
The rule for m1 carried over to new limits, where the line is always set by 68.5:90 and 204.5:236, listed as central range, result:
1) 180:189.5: 4.5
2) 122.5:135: 0.0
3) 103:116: -1.5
